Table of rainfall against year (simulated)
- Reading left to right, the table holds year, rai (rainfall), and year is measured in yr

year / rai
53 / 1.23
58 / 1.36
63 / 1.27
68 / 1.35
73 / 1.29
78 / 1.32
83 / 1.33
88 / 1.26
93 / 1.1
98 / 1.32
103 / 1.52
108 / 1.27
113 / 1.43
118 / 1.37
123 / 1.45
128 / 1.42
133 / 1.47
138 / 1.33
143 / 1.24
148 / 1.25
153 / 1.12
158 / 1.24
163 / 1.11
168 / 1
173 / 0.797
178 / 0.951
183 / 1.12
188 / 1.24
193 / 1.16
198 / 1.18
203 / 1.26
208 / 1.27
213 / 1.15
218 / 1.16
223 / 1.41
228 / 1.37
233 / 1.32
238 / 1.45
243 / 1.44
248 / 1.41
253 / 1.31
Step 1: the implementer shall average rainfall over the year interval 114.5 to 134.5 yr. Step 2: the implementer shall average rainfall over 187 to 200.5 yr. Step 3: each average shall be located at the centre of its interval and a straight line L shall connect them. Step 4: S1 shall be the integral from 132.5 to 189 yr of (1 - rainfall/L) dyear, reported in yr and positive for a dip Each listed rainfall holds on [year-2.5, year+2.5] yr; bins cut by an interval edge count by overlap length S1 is 7.0 yr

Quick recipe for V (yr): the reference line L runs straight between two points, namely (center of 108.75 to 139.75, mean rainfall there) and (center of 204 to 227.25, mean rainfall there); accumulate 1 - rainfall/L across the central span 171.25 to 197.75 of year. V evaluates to 4.8 yr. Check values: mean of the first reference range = 1.41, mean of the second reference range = 1.26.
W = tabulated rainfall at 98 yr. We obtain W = 1.32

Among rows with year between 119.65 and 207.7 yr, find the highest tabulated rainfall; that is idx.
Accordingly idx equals 1.47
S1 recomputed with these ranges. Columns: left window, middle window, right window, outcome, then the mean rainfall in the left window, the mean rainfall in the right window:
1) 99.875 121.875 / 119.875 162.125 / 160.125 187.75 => -3.10 yr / 1.4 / 1.02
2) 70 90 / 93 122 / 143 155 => -2.31 yr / 1.3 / 1.2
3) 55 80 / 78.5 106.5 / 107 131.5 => 1.04 yr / 1.32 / 1.4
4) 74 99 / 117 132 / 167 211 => -2.67 yr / 1.26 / 1.11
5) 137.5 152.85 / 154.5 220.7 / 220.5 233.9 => 9.27 yr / 1.24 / 1.37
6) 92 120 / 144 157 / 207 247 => 1.38 yr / 1.35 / 1.33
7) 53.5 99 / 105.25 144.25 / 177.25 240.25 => -3.34 yr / 1.29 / 1.24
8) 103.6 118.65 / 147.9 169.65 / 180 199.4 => 1.97 yr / 1.38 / 1.17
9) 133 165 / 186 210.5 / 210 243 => 1.28 yr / 1.24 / 1.32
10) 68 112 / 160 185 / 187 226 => 5.09 yr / 1.31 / 1.23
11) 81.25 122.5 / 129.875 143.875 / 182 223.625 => -0.79 yr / 1.33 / 1.21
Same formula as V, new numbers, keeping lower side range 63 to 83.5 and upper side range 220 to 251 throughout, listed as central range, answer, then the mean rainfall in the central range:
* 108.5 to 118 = -0.3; 1.38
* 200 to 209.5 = 0.8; 1.26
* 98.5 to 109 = -0.5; 1.4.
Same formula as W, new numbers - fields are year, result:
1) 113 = 1.43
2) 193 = 1.16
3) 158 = 1.24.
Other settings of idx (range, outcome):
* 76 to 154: 1.52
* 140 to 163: 1.25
